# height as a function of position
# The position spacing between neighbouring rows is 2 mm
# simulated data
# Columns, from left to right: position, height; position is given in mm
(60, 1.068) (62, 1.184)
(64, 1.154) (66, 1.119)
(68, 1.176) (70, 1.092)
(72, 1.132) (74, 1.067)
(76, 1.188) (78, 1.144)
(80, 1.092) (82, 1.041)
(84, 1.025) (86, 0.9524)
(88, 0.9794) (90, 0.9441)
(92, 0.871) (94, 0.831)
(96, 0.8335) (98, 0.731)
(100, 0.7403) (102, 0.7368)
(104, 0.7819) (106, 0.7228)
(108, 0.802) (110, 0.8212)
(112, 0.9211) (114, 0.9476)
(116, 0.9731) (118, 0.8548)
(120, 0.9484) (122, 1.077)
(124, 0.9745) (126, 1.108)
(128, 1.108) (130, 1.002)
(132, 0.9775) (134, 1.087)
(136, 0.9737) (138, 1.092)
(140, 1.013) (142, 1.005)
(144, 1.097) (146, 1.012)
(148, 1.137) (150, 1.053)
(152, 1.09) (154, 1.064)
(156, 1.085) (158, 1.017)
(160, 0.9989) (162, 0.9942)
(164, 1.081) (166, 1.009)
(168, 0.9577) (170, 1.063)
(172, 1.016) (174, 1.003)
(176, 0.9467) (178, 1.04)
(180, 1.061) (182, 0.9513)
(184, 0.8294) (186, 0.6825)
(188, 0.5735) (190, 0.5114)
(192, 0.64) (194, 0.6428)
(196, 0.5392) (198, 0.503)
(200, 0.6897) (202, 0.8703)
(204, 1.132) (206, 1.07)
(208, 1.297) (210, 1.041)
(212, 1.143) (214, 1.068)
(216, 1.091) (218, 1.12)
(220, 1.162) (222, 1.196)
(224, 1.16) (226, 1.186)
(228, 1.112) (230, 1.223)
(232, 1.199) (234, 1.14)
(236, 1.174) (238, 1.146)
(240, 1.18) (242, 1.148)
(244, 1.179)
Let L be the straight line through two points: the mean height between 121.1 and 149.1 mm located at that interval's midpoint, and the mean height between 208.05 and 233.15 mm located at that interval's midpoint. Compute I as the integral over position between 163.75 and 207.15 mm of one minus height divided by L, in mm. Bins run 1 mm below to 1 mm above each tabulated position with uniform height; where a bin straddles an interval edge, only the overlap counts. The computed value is 9.90 mm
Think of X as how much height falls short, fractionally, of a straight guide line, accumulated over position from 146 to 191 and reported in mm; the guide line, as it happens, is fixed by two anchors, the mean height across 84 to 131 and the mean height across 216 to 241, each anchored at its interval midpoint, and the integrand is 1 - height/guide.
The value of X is 2.9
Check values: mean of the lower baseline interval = 0.901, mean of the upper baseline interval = 1.16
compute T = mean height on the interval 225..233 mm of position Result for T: 1.18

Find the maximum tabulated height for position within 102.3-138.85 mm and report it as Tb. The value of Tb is 1.108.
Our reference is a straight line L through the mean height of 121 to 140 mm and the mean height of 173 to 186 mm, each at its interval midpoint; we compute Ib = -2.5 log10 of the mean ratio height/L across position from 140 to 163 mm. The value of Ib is -0.05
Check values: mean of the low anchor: 1.04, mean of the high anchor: 0.95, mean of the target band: 1.05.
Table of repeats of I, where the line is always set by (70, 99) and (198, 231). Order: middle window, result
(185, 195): 4.26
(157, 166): 0.19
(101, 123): 3.03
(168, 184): 0.86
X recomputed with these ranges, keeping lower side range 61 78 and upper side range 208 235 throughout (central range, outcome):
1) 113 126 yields 1.9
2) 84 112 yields 7.5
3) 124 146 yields 1.9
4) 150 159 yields 0.6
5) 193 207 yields 4.5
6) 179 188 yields 2.3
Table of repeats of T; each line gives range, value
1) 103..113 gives 0.81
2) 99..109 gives 0.757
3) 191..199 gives 0.581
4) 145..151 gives 1.07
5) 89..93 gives 0.908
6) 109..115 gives 0.897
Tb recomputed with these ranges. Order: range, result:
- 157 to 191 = 1.081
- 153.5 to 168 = 1.085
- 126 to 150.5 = 1.137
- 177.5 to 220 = 1.297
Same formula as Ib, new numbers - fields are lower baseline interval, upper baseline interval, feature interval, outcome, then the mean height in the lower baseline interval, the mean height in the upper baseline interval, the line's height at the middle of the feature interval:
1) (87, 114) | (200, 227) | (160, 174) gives -0.03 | 0.829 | 1.1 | 0.99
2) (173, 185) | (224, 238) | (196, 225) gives 0.08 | 0.972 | 1.17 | 1.09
